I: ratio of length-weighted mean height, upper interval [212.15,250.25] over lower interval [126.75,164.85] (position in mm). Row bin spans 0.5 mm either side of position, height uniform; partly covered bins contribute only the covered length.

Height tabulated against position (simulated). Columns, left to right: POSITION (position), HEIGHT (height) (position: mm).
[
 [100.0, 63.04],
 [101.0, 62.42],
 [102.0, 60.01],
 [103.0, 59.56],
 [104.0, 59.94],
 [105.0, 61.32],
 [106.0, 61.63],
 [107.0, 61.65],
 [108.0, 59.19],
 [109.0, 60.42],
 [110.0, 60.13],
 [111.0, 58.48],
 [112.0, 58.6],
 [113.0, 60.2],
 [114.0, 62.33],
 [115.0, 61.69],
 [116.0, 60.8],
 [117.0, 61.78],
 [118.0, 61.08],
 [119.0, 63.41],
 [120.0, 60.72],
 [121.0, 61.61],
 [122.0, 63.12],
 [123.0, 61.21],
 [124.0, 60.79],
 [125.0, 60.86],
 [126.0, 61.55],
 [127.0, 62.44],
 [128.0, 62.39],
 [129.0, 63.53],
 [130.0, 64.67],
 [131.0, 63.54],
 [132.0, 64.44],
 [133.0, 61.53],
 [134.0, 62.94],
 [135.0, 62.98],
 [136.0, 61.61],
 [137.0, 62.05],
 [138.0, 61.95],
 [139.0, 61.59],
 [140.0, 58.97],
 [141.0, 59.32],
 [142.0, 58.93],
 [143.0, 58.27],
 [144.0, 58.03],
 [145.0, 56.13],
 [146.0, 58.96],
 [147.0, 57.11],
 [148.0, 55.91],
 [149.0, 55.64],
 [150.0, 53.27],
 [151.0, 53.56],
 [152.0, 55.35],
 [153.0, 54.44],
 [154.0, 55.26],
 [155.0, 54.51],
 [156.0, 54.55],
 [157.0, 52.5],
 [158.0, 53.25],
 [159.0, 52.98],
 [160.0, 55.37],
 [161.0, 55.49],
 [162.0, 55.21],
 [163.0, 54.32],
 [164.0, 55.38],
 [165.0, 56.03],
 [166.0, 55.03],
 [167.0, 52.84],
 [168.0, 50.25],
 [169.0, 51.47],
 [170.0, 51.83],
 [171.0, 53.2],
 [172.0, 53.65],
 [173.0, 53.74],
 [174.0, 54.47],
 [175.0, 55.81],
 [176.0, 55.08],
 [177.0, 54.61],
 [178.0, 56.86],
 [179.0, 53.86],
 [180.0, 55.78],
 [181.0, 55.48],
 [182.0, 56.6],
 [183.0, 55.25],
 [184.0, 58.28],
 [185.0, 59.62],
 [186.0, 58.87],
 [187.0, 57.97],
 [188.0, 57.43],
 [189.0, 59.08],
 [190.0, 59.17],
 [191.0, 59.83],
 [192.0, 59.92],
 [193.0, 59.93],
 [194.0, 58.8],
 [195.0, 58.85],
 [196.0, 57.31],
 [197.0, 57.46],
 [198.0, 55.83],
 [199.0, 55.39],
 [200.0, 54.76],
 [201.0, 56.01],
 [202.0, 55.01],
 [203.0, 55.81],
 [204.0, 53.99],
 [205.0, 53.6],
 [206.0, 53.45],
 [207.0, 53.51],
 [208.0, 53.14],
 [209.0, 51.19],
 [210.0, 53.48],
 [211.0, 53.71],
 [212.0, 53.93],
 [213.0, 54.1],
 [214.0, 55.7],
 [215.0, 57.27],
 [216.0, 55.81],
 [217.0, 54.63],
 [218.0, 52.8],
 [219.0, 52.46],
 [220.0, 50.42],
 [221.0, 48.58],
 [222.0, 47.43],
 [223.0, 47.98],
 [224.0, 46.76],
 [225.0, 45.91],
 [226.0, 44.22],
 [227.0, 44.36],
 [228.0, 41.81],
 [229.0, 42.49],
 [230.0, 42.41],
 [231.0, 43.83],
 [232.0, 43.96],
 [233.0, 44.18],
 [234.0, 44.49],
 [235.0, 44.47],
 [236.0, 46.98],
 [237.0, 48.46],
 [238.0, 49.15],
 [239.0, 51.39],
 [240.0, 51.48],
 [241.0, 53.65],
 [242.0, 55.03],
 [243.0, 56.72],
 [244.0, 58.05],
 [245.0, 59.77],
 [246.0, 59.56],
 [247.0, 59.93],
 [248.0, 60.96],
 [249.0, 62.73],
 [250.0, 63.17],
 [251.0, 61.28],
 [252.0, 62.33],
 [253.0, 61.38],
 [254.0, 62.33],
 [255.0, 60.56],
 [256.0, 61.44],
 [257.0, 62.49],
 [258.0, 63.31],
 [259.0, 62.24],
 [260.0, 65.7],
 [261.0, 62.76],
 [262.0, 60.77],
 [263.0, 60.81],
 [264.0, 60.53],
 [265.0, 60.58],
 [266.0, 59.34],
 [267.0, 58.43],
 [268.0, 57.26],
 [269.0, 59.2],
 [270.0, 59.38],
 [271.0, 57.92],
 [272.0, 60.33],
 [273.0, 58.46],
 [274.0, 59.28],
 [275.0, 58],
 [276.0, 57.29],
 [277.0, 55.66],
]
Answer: 0.88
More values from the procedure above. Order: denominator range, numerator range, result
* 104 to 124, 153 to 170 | 0.89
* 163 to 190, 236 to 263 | 1.06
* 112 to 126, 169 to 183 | 0.89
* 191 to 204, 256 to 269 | 1.07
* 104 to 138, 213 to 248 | 0.82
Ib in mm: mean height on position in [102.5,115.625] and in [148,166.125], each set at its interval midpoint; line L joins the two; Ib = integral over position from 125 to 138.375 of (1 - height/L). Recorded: -1.2 mm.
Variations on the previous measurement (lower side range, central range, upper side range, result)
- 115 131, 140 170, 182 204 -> 2.42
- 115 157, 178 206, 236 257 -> 0.85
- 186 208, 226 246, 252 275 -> 3.50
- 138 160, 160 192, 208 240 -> -1.23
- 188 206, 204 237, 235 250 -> 3.94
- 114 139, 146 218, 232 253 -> 3.90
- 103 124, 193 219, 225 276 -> 1.06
